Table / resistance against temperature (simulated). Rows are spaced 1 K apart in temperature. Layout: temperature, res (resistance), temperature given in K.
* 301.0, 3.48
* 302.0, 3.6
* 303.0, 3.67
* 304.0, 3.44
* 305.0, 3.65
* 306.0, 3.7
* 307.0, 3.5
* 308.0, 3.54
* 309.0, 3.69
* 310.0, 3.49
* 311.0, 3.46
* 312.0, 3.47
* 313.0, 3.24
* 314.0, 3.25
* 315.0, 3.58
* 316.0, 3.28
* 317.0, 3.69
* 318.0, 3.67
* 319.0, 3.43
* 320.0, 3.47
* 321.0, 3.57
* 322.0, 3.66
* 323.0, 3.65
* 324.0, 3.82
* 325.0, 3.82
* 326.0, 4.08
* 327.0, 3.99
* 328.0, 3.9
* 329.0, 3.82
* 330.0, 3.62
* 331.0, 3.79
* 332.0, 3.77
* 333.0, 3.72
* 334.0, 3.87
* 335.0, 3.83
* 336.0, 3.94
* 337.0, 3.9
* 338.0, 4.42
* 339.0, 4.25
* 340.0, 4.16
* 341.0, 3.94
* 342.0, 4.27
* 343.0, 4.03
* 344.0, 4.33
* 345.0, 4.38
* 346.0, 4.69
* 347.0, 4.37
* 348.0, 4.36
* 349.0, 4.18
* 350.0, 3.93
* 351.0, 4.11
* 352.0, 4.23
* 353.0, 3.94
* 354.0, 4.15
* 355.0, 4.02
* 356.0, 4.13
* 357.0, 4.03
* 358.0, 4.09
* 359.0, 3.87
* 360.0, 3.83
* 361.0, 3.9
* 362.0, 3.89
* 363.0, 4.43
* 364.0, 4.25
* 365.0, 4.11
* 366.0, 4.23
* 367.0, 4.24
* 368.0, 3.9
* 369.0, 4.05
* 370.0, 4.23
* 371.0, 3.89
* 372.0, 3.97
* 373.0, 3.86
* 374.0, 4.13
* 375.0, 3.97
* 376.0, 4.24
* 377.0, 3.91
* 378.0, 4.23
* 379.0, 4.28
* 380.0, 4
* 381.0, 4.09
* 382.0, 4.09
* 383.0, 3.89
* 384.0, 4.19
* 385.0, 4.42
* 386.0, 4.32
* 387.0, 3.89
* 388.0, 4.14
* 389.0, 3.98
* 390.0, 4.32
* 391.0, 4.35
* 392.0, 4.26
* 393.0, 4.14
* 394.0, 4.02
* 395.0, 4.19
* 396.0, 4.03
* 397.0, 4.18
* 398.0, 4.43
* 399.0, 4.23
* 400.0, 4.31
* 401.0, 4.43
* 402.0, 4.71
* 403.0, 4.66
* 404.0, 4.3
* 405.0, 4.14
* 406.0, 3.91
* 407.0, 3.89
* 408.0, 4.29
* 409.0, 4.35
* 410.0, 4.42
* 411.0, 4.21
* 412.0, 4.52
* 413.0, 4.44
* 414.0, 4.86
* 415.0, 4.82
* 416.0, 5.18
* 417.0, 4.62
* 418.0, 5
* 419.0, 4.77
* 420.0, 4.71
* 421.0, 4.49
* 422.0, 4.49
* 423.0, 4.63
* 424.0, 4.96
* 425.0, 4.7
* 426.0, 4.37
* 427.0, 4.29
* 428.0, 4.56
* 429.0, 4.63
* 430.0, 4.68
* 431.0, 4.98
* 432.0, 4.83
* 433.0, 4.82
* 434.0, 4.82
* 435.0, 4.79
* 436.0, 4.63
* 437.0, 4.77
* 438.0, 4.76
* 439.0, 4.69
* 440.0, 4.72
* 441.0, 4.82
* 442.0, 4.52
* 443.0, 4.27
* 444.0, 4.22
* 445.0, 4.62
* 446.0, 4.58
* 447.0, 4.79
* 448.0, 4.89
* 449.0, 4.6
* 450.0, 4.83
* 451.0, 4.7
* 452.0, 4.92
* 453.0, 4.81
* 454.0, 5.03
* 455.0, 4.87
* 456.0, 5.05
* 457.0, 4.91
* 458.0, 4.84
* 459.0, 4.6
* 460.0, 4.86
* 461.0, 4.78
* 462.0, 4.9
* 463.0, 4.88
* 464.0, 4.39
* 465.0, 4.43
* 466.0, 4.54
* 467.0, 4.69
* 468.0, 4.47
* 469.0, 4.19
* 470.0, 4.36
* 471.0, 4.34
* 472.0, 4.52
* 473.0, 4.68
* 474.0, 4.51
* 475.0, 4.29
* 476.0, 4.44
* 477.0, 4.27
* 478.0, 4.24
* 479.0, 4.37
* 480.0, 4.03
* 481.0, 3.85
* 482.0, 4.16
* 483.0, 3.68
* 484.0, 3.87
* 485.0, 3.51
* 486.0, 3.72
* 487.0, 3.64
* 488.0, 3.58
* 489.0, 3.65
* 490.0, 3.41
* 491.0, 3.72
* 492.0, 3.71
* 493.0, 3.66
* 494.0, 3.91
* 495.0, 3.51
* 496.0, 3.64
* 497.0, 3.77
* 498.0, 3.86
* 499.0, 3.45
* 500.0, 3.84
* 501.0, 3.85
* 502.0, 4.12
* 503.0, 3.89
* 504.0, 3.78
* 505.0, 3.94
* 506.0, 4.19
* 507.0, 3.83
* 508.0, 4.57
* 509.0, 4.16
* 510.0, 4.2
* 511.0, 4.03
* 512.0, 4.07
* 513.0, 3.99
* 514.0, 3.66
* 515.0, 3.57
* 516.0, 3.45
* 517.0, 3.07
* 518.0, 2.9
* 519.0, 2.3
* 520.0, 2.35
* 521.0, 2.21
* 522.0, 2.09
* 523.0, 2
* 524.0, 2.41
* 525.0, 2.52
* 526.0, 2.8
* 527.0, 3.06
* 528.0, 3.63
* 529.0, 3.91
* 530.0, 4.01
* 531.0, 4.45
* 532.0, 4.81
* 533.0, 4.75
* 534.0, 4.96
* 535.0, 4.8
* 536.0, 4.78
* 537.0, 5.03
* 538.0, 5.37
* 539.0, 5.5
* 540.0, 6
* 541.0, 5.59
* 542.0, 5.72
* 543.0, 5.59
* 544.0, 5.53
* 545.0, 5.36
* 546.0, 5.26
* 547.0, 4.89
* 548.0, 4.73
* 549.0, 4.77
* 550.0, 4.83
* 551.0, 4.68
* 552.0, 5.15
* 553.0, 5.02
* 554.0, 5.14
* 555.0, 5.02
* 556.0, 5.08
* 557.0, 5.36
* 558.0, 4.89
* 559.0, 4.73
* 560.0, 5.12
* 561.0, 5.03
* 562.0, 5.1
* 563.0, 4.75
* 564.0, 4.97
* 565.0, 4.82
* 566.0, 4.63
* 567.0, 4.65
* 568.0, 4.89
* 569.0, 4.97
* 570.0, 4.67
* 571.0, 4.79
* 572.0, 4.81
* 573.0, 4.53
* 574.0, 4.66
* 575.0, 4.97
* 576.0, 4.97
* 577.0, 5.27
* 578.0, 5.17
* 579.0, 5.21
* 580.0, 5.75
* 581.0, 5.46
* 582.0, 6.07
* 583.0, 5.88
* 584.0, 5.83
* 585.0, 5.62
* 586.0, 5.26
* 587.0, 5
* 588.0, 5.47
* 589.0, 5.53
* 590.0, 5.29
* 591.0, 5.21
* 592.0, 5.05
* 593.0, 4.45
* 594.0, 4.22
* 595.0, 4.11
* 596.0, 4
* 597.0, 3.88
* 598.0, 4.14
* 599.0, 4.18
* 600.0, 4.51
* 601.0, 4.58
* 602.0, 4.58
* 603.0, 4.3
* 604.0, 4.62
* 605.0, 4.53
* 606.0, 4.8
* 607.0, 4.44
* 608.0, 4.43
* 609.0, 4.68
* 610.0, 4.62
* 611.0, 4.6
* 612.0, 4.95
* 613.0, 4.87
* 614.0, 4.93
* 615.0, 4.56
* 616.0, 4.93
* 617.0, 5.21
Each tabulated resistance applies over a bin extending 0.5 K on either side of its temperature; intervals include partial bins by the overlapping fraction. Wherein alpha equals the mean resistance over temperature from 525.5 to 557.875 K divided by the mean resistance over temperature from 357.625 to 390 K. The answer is 1.2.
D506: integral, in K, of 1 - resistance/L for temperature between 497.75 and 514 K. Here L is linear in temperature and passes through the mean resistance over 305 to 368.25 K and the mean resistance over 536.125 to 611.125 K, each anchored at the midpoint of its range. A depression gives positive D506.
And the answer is 2.4 K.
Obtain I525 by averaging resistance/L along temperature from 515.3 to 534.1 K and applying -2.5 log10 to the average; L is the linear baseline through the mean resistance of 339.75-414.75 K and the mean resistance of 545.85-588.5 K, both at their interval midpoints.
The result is 0.452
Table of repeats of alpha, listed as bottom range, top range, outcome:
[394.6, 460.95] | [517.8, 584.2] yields 1.01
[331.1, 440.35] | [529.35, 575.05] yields 1.16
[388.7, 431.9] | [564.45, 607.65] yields 1.09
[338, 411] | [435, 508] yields 1.03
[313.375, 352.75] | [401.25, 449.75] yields 1.17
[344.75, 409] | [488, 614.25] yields 1.07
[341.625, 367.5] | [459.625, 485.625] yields 1.05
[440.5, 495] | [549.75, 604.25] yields 1.13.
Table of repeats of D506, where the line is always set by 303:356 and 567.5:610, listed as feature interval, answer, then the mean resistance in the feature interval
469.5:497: 2.99 K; 3.97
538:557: -2.07 K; 5.22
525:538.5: 1.11 K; 4.27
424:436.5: -1.29 K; 4.69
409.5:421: -1.35 K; 4.68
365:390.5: -0.38 K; 4.1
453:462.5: -1.12 K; 4.87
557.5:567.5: -0.21 K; 4.87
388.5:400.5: -0.29 K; 4.2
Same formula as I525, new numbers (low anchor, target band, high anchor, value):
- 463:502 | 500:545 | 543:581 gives 0.13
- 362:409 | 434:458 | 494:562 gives -0.13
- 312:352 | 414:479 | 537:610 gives -0.06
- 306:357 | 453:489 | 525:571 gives 0.03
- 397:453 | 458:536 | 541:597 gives 0.23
